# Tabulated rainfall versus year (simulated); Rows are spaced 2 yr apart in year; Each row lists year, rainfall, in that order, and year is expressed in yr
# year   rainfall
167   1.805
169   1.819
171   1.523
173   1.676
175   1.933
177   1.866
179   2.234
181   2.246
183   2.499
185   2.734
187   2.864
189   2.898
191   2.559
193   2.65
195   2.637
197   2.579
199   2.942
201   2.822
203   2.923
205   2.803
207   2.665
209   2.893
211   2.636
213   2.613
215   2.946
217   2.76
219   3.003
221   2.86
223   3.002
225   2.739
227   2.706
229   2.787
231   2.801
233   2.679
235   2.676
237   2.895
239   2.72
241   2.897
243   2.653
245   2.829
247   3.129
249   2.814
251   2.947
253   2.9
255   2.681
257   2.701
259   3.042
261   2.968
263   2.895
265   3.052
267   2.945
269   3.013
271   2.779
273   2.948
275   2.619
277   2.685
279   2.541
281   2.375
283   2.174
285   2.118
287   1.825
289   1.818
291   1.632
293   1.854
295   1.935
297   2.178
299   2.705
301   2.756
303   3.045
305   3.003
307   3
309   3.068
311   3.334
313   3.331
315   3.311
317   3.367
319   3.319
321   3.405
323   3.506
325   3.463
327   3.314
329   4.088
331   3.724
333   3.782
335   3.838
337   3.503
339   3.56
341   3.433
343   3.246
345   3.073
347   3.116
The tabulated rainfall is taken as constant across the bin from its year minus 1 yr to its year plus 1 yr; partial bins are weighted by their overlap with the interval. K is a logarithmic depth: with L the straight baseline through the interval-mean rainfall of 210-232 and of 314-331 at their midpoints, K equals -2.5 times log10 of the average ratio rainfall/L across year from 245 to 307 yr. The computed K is 0.21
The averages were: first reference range 2.8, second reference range 3.49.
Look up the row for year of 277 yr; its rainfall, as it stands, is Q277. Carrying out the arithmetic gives 2.685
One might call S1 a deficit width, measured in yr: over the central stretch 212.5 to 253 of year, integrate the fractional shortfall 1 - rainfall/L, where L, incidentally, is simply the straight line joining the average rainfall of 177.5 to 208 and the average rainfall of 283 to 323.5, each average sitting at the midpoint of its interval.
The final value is -2.3 yr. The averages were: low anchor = 2.66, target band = 2.83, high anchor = 2.7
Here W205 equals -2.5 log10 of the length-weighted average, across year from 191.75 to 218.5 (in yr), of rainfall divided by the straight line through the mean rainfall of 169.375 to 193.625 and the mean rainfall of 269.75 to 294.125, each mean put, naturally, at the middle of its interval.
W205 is -0.20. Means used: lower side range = 2.29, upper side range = 2.29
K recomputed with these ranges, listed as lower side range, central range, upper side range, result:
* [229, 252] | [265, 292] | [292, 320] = 0.166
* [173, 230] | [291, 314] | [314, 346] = 0.226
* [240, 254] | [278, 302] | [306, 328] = 0.408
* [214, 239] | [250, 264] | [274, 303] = -0.135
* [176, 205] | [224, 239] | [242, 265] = 0.012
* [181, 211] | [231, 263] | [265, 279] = -0.016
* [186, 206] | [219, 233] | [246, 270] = 0.009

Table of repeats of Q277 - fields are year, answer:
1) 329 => 4.088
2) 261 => 2.968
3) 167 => 1.805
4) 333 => 3.782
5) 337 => 3.503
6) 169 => 1.819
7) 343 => 3.246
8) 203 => 2.923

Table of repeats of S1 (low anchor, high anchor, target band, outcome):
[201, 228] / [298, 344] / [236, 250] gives 0.5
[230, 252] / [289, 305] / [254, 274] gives -2.2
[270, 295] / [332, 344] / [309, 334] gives -2.4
